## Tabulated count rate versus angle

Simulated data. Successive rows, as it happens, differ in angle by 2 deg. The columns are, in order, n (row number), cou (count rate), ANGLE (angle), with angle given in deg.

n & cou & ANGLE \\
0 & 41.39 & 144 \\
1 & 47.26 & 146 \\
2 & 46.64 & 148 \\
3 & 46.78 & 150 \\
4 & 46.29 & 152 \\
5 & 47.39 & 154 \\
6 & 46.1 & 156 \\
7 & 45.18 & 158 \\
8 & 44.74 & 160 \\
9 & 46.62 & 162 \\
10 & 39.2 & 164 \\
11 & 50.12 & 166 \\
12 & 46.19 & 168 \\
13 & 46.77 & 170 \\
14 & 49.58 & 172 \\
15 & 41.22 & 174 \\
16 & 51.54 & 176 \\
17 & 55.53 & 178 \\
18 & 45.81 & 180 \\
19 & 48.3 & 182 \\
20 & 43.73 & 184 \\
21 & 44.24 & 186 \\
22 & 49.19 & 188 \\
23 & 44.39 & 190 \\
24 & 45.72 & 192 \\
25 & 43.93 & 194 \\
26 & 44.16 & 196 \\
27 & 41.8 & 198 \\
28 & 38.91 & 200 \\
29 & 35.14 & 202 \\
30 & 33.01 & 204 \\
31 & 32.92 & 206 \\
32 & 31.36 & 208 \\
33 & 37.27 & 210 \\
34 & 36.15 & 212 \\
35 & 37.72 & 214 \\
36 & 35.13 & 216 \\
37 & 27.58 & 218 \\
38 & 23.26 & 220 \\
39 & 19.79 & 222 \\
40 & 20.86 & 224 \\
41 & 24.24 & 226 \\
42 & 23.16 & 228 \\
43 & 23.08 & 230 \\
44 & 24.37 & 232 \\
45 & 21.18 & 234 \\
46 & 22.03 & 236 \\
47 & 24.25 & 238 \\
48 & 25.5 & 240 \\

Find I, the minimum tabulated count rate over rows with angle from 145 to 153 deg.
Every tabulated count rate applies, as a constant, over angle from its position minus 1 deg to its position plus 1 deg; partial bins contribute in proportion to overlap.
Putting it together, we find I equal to 46.29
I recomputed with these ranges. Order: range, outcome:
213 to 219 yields 27.58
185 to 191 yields 44.24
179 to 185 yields 43.73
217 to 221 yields 23.26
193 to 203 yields 35.14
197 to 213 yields 31.36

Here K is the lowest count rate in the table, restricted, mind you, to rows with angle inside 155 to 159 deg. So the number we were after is 45.18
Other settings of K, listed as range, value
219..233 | 19.79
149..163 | 44.74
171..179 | 41.22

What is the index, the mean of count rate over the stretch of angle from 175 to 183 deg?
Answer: 50.3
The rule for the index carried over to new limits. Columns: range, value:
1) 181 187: 45.4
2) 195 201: 41.6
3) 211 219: 34.1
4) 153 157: 46.7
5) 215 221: 28.7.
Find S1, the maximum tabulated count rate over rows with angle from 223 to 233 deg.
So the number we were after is 24.37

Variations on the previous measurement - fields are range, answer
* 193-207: 44.16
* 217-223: 27.58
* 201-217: 37.72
